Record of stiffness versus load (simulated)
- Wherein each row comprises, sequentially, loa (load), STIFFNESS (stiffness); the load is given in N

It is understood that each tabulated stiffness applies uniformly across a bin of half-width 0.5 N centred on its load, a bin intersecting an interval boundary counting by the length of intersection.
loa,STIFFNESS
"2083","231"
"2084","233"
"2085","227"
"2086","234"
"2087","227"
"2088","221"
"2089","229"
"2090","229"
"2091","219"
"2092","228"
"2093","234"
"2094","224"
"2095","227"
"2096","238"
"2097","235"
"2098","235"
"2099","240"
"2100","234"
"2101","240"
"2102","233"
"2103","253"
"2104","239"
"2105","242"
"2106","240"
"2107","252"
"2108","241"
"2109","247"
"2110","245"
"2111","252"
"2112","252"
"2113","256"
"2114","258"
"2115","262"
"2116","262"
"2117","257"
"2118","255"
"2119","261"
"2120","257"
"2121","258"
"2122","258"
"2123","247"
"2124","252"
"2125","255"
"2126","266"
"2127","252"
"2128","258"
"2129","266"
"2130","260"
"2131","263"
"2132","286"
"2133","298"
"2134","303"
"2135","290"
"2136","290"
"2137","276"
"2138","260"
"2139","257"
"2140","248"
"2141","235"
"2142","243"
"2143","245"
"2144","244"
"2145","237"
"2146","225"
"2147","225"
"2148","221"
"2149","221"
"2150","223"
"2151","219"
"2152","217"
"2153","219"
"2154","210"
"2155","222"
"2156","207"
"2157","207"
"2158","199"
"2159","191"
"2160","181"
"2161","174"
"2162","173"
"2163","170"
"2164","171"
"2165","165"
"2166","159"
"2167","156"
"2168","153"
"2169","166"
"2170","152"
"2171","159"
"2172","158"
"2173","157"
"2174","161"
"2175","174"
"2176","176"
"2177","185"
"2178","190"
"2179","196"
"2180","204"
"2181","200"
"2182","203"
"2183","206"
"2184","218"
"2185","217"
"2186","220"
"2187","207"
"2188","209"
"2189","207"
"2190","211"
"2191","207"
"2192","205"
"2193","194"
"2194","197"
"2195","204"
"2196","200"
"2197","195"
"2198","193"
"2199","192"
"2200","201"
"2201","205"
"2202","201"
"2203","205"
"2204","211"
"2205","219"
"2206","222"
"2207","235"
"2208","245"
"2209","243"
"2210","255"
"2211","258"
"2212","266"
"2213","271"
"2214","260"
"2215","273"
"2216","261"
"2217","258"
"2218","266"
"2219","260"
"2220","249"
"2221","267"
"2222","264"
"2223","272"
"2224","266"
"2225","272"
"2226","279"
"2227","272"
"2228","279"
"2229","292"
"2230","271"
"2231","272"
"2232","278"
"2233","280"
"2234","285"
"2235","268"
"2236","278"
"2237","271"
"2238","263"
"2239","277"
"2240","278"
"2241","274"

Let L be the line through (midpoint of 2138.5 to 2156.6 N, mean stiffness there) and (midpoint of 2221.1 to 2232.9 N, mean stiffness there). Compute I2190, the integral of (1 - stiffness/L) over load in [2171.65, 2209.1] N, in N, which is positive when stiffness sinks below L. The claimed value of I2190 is 7.7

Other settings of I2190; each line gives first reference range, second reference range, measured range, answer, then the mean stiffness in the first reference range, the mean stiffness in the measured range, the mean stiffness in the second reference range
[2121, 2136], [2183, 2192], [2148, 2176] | 6.19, 269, 184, 211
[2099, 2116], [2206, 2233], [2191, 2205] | 3.21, 247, 201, 264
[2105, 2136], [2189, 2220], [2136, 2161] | 2.31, 260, 227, 227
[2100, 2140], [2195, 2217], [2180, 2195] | 1.82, 258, 207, 229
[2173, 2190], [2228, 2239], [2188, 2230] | 0.42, 197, 237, 276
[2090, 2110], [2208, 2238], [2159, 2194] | 9.74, 237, 185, 268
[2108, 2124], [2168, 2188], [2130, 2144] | -2.17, 255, 268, 186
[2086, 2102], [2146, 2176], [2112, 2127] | -3.01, 231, 257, 187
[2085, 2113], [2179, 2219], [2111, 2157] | -3.66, 237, 250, 222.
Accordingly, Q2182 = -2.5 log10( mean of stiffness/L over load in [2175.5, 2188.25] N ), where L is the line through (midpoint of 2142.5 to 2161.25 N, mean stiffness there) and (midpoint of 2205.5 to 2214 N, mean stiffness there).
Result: 0.16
